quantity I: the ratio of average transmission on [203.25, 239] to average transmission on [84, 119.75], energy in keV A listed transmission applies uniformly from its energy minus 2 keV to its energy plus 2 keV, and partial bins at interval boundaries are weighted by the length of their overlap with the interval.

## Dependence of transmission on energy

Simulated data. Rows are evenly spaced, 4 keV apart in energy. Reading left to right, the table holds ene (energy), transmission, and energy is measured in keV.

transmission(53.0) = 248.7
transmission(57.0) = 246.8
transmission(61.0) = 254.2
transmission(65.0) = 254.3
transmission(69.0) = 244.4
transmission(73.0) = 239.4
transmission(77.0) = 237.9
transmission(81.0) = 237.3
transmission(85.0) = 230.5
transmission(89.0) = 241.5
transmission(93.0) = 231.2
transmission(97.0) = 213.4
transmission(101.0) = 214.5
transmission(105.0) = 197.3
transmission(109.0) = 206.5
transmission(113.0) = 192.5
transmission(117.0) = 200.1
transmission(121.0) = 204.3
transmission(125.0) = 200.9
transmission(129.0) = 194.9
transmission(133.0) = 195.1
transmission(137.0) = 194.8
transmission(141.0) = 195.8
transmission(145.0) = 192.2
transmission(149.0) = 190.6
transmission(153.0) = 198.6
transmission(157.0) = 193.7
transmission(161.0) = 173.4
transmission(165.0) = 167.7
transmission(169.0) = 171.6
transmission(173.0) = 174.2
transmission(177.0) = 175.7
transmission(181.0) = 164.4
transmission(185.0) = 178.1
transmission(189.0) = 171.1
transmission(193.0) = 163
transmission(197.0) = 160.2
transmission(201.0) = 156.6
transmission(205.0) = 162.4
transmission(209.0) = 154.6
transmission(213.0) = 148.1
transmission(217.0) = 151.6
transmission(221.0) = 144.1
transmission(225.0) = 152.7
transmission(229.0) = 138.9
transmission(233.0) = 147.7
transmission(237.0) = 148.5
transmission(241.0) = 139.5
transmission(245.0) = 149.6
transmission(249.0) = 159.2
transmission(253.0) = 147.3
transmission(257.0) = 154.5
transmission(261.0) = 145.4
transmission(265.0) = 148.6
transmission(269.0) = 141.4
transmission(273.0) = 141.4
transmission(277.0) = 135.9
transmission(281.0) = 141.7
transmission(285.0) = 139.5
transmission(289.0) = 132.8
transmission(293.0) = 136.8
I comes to 0.7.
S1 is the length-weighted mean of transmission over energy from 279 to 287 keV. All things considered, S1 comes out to 141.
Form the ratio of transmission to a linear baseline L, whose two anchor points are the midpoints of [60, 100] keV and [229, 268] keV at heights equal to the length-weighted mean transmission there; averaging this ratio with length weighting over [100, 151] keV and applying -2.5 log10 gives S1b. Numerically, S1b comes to 0.08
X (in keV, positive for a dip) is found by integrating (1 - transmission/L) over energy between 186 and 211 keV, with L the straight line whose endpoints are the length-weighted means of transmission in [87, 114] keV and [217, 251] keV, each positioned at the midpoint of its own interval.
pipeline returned 0.5 keV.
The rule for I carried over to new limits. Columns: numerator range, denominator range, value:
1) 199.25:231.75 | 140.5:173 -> 0.82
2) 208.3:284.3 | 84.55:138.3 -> 0.71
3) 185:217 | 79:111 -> 0.72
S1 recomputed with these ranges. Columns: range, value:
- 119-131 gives 200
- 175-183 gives 170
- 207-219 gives 151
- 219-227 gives 148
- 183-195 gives 171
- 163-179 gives 172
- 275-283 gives 139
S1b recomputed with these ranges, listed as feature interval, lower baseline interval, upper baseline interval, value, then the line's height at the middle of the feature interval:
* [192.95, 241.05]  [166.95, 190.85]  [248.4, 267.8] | 0.072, 162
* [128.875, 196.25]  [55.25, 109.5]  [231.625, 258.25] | 0.061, 192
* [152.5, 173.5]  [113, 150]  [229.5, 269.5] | 0.028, 184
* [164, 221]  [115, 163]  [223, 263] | 0.048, 171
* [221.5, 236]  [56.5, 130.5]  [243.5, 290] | 0.111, 162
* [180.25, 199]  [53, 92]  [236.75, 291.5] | 0.095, 183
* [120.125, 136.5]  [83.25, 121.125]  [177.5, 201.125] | 0.008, 200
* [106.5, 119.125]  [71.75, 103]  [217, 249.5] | 0.086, 216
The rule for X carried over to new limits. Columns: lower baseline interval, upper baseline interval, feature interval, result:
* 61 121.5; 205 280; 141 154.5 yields 0.1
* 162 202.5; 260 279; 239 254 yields 0.0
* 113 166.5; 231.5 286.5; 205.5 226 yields 1.5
